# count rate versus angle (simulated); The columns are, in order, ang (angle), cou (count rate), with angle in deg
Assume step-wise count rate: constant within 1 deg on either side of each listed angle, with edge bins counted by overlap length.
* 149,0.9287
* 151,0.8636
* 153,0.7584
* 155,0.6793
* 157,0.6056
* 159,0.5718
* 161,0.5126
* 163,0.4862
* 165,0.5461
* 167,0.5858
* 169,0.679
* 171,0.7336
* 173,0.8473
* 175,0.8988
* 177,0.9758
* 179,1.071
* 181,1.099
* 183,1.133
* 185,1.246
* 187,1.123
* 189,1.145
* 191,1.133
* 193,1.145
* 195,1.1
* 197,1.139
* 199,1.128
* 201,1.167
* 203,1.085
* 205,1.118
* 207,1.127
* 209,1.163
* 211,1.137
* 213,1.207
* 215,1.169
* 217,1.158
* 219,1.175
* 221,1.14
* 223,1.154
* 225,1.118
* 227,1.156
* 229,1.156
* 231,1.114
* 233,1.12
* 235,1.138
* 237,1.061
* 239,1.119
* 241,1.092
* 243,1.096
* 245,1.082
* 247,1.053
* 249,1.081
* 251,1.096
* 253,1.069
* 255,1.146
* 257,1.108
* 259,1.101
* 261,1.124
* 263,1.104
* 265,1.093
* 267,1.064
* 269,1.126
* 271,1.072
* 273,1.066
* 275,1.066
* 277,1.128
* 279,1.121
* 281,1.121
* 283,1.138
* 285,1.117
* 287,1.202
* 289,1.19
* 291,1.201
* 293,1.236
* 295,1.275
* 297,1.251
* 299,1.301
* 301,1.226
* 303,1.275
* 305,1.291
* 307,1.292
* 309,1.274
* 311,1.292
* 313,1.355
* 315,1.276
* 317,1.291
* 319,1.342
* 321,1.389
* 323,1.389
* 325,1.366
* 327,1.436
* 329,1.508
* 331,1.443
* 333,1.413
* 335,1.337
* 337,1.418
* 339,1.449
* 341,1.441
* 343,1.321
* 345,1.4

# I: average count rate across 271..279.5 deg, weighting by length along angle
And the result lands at 1.09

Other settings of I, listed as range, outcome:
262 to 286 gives 1.1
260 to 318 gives 1.19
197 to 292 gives 1.12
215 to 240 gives 1.14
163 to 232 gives 1.05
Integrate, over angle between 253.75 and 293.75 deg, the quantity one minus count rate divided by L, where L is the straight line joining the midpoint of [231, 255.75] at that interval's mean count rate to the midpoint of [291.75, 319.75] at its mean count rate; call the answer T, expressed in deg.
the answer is 2.1 deg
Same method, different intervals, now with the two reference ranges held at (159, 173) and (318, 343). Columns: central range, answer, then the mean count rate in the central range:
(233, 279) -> -2.4 deg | 1.1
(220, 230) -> -2.8 deg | 1.14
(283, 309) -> 0.1 deg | 1.24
